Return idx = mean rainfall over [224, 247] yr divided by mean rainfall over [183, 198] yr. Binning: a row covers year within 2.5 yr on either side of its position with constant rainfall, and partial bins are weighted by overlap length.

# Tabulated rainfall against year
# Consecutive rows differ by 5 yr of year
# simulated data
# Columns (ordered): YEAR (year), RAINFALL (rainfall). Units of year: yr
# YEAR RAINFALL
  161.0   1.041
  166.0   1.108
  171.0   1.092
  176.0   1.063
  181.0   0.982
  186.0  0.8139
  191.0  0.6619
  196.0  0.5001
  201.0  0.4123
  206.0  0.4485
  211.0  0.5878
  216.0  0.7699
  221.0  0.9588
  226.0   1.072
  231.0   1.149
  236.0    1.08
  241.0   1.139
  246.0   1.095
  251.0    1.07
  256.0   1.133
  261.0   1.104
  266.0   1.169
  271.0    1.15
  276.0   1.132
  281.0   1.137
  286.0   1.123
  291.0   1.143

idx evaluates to 1.64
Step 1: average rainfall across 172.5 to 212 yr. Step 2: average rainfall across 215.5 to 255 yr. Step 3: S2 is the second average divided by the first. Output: 1.52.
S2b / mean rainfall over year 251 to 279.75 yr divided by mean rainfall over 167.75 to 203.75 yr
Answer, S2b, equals 1.43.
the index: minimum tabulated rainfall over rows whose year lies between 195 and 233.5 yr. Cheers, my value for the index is 0.4123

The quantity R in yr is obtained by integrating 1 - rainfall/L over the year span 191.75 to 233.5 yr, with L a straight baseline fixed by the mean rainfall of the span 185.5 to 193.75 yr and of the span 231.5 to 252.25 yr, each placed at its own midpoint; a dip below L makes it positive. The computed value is 7.8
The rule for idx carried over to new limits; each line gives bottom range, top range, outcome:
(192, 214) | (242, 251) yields 2.17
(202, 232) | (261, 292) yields 1.43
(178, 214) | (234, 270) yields 1.75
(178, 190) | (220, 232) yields 1.21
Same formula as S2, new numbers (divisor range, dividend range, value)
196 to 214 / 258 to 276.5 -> 2.31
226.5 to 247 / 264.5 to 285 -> 1.03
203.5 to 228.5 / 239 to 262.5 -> 1.44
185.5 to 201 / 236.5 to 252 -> 1.84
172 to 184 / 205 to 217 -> 0.59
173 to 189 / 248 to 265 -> 1.17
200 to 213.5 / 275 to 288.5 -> 2.30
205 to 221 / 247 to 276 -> 1.67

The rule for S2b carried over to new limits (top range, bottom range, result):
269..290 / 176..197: 1.43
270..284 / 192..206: 2.39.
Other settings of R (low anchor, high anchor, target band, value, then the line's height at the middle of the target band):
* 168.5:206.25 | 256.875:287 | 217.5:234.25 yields -1.9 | 0.934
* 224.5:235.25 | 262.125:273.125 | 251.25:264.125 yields 0.3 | 1.14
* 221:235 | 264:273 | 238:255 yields 0.2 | 1.12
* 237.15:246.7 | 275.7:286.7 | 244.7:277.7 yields 0.0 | 1.12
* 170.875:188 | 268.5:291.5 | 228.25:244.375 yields -0.8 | 1.07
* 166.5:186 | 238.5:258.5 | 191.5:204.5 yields 7.0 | 1.05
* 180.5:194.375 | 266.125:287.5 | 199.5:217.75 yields 6.6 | 0.862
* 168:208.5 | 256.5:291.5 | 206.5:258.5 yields -1.5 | 0.95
